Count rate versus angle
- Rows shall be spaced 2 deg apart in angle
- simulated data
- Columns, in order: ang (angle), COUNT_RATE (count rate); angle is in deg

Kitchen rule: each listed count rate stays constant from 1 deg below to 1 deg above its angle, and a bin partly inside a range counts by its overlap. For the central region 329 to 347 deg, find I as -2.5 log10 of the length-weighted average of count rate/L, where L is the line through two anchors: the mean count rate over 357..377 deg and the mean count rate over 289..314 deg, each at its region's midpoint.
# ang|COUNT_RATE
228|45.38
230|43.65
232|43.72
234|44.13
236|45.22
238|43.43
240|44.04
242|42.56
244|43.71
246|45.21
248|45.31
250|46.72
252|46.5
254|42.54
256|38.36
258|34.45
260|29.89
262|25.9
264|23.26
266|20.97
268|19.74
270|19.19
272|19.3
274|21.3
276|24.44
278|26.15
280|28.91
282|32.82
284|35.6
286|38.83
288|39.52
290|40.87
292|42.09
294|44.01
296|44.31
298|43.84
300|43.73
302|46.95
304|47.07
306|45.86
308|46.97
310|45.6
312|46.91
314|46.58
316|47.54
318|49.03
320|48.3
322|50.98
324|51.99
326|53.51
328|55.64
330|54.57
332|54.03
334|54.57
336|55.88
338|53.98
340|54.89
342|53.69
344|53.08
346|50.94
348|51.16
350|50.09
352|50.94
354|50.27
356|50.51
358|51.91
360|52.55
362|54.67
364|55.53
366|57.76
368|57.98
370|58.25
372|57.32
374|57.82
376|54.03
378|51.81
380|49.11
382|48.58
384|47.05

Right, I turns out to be -0.06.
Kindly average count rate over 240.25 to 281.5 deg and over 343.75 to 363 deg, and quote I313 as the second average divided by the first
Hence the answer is 1.59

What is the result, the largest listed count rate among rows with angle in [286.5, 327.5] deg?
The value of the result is 53.51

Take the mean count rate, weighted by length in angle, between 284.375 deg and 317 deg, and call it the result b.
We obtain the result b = 44.2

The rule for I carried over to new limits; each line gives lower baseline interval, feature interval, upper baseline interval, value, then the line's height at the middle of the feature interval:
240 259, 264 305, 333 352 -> 0.36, 46.7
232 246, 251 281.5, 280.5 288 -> 0.36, 39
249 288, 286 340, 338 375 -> -0.14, 42.3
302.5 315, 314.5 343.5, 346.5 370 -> -0.07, 49.3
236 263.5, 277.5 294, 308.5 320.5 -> 0.21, 44.3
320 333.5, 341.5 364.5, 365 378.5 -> 0.06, 55.1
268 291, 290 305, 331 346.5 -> -0.20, 36.8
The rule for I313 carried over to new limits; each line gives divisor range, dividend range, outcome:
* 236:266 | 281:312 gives 1.09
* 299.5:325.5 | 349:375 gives 1.14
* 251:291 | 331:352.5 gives 1.74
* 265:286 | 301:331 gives 1.93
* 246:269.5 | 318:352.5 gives 1.55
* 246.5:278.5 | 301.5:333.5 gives 1.62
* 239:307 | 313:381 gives 1.46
